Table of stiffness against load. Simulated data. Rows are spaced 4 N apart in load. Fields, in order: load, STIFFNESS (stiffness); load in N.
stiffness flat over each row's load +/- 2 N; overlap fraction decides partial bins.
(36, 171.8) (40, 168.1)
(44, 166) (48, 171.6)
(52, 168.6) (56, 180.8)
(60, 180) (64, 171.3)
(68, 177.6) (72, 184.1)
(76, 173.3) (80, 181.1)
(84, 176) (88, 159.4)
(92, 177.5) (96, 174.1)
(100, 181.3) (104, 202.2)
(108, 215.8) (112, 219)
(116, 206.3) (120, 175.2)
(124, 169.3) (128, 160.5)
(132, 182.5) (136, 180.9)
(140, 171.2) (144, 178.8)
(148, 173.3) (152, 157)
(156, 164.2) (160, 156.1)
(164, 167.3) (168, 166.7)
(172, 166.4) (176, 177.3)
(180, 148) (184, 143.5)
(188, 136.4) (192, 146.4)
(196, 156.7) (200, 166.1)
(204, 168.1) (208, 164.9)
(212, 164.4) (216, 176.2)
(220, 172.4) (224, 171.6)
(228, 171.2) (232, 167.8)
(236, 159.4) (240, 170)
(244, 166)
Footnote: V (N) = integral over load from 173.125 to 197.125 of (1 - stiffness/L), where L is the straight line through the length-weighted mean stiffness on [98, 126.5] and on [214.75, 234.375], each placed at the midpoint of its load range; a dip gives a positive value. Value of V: 3.7 N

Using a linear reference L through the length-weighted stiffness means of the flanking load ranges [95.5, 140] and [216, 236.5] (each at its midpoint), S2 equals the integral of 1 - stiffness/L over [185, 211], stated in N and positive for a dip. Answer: 2.7 N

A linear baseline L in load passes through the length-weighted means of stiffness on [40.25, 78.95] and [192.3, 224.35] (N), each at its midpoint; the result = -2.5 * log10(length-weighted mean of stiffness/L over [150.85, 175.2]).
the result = 0.032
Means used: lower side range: 175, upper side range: 166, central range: 164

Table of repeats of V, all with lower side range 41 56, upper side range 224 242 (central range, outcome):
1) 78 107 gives -1.78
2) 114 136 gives -1.27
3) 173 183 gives 0.43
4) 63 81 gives -0.81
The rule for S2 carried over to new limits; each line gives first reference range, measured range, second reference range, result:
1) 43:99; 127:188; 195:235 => 1.9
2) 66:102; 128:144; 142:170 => -0.7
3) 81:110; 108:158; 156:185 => -2.0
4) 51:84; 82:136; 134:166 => -3.6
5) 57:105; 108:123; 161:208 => -2.5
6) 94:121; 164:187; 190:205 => 1.1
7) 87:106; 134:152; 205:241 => 0.2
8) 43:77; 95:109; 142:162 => -1.8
